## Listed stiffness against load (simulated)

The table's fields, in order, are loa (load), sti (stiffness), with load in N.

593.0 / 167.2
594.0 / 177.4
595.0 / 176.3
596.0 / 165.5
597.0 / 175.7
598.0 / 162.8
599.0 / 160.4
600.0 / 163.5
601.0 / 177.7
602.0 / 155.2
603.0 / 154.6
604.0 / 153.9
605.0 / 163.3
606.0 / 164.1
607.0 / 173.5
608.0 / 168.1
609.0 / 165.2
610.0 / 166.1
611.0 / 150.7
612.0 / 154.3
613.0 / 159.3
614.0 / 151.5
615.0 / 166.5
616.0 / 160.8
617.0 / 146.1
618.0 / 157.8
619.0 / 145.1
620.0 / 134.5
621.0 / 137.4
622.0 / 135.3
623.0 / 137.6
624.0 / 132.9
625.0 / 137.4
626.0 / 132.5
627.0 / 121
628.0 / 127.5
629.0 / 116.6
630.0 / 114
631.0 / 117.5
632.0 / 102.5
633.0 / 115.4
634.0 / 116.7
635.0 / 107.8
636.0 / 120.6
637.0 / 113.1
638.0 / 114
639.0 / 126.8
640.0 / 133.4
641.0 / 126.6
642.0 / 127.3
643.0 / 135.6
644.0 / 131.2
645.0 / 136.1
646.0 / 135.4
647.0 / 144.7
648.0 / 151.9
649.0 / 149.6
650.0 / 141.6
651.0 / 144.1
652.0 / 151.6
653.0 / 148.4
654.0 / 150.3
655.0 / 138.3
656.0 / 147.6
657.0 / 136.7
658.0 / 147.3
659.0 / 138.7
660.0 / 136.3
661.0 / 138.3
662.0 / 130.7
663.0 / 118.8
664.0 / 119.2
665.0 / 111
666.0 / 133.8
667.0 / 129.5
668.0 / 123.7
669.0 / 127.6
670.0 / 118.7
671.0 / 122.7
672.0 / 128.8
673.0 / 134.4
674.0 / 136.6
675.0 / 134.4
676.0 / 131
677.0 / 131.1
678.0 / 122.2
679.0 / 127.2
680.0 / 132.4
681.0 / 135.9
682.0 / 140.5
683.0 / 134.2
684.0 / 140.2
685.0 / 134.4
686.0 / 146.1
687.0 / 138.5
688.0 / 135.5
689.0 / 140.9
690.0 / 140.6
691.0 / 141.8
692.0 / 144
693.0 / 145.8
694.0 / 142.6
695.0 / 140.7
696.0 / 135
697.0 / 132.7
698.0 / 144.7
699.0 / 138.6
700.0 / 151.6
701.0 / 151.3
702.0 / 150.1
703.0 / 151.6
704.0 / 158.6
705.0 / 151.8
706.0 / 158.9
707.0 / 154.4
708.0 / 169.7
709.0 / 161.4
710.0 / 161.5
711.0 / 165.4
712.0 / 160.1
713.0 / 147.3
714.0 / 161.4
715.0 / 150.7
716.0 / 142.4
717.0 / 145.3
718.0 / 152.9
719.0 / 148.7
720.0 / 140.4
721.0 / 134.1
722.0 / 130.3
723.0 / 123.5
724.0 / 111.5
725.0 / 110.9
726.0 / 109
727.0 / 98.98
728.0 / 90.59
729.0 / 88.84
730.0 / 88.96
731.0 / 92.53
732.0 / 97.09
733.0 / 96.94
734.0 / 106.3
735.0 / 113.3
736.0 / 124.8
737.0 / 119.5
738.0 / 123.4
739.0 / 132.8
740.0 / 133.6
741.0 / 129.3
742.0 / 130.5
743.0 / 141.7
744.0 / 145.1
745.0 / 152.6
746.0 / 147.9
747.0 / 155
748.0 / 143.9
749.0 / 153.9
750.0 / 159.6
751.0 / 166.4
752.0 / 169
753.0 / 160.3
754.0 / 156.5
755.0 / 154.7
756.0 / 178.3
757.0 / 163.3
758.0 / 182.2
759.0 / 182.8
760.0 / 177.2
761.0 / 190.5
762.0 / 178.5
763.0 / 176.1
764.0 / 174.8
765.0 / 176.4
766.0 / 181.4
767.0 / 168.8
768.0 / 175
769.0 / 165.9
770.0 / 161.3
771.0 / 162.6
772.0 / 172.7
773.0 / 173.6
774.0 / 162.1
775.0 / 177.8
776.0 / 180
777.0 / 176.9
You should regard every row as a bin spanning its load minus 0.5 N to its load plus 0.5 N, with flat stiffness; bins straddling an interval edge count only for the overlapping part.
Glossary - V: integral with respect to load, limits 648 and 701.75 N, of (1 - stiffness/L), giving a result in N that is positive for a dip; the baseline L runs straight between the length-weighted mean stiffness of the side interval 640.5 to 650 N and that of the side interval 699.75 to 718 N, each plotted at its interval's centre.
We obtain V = 3.3 N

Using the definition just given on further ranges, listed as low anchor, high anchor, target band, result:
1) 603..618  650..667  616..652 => 4.2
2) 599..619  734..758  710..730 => 2.3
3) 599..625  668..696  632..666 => 2.8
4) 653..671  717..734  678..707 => -4.4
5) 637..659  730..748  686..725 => -4.7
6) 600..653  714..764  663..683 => 1.7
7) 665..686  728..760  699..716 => -2.7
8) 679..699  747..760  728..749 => 4.7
